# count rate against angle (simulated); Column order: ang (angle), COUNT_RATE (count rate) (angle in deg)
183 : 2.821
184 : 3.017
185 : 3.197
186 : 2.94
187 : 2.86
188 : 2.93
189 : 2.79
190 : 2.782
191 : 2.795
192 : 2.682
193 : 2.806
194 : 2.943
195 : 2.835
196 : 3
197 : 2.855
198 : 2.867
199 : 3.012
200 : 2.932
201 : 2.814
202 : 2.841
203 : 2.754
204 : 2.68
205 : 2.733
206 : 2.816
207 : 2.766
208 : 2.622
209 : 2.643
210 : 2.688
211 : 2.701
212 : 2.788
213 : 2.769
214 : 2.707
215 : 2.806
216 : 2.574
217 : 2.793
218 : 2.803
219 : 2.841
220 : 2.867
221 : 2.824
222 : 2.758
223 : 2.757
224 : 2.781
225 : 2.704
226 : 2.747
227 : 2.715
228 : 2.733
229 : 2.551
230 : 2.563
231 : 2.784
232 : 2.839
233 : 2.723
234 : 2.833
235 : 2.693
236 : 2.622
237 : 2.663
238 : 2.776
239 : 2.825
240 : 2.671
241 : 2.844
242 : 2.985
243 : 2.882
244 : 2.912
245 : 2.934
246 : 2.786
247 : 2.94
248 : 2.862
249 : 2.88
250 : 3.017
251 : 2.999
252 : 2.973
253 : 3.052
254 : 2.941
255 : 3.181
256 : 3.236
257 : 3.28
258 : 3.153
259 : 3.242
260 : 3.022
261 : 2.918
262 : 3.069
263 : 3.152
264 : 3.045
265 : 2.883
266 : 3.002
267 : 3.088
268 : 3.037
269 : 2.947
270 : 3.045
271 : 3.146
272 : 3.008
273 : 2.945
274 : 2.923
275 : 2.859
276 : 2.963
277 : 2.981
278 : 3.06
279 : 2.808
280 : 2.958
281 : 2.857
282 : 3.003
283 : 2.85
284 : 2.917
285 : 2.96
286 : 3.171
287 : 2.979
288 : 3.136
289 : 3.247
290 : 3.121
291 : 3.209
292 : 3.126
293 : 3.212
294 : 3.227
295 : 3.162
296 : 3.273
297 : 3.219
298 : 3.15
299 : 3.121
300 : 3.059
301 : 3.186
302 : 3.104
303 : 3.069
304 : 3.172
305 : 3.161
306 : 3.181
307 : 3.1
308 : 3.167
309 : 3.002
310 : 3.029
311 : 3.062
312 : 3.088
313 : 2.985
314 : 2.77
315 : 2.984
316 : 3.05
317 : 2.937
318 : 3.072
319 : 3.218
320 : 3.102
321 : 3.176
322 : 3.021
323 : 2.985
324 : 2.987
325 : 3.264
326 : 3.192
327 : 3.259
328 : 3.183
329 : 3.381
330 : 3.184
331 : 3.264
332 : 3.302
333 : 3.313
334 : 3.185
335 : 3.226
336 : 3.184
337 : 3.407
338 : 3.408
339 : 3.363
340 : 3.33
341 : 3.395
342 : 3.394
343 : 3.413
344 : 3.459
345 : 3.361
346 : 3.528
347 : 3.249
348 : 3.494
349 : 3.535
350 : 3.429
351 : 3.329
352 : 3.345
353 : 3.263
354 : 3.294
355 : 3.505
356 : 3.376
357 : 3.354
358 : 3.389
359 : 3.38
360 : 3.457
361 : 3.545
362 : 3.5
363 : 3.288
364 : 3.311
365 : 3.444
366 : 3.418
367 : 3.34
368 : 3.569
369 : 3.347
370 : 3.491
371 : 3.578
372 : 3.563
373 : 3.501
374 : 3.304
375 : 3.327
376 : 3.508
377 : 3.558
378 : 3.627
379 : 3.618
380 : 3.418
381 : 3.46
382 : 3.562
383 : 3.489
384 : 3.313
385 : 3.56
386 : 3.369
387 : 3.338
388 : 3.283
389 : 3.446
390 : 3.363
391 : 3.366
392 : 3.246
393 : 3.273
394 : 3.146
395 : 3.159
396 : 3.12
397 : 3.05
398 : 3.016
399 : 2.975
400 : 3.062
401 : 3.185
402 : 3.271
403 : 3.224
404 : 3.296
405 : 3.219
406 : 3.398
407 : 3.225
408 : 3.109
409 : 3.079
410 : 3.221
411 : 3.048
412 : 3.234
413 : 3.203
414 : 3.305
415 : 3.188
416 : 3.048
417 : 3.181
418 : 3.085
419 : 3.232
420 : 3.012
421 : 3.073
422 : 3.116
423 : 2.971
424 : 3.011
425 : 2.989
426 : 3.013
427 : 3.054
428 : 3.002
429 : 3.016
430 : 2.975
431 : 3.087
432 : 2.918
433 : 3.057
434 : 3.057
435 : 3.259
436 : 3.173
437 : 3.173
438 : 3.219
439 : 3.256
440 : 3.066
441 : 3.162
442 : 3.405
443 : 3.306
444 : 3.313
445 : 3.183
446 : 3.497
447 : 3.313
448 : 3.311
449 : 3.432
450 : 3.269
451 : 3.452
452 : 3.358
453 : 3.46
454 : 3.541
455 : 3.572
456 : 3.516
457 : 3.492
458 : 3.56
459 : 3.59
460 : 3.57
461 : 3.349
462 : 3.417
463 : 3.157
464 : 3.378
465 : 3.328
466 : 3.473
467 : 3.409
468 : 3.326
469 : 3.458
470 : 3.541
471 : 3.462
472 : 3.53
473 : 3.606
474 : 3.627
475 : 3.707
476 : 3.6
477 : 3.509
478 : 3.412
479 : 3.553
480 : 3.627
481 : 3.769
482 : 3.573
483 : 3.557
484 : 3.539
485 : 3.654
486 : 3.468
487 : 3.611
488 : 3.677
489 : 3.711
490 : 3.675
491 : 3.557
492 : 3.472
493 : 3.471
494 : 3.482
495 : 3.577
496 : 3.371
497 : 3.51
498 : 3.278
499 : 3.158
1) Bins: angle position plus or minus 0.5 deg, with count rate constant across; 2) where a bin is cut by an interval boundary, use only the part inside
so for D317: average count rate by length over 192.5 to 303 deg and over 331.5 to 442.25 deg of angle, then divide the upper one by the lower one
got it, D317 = 1.12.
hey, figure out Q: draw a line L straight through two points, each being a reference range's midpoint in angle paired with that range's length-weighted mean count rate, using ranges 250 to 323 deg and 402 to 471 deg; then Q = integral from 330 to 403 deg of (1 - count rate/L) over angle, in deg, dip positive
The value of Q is -4.6 deg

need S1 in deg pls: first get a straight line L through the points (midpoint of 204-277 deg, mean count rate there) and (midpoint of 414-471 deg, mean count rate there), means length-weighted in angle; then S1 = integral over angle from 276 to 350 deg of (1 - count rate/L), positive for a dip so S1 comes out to -3.7 deg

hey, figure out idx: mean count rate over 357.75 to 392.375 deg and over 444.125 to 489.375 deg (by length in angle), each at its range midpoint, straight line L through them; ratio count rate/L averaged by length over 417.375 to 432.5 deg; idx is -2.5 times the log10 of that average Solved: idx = 0.14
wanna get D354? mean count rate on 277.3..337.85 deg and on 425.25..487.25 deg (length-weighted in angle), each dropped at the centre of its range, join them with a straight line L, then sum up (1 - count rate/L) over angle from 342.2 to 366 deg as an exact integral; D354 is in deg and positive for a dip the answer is -1.5 deg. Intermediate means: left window 3.11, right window 3.37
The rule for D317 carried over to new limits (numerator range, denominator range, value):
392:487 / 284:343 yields 1.04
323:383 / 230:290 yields 1.14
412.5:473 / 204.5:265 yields 1.15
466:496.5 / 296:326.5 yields 1.15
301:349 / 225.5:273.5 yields 1.10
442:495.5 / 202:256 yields 1.25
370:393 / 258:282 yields 1.15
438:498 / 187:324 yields 1.18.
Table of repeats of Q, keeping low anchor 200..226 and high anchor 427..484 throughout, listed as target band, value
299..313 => -0.51 deg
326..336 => -0.63 deg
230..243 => 0.22 deg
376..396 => -1.25 deg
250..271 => -1.37 deg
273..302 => -1.13 deg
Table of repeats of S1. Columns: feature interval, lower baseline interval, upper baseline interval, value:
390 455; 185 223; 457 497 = 3.69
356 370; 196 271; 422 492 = -1.13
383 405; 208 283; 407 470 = -0.60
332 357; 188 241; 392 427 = -2.89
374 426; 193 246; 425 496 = -0.10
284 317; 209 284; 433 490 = -0.88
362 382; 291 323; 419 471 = -1.75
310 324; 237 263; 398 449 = 0.05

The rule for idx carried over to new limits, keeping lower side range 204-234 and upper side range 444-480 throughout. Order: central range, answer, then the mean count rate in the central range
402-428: 0.06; 3.14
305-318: -0.01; 3.04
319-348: -0.07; 3.27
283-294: -0.06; 3.1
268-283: -0.02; 2.96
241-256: -0.05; 2.96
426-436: 0.11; 3.05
